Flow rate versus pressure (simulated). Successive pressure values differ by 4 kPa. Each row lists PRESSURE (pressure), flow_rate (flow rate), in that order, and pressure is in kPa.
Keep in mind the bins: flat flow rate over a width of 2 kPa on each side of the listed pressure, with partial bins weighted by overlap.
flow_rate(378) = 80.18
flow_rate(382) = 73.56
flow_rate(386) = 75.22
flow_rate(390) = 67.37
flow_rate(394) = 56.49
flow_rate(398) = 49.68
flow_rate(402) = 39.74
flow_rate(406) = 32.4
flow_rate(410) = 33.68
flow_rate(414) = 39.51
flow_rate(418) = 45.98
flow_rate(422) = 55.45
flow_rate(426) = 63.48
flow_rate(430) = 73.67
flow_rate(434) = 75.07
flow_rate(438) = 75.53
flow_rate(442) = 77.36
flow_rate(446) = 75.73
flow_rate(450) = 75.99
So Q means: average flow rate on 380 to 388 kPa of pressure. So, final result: 74.4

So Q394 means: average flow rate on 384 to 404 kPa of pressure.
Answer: 57.7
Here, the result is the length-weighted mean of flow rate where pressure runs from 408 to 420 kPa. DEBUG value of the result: 39.7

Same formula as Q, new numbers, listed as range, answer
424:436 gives 70.7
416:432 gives 59.6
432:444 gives 76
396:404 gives 44.7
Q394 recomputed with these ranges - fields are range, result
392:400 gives 53.1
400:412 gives 35.3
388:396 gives 61.9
